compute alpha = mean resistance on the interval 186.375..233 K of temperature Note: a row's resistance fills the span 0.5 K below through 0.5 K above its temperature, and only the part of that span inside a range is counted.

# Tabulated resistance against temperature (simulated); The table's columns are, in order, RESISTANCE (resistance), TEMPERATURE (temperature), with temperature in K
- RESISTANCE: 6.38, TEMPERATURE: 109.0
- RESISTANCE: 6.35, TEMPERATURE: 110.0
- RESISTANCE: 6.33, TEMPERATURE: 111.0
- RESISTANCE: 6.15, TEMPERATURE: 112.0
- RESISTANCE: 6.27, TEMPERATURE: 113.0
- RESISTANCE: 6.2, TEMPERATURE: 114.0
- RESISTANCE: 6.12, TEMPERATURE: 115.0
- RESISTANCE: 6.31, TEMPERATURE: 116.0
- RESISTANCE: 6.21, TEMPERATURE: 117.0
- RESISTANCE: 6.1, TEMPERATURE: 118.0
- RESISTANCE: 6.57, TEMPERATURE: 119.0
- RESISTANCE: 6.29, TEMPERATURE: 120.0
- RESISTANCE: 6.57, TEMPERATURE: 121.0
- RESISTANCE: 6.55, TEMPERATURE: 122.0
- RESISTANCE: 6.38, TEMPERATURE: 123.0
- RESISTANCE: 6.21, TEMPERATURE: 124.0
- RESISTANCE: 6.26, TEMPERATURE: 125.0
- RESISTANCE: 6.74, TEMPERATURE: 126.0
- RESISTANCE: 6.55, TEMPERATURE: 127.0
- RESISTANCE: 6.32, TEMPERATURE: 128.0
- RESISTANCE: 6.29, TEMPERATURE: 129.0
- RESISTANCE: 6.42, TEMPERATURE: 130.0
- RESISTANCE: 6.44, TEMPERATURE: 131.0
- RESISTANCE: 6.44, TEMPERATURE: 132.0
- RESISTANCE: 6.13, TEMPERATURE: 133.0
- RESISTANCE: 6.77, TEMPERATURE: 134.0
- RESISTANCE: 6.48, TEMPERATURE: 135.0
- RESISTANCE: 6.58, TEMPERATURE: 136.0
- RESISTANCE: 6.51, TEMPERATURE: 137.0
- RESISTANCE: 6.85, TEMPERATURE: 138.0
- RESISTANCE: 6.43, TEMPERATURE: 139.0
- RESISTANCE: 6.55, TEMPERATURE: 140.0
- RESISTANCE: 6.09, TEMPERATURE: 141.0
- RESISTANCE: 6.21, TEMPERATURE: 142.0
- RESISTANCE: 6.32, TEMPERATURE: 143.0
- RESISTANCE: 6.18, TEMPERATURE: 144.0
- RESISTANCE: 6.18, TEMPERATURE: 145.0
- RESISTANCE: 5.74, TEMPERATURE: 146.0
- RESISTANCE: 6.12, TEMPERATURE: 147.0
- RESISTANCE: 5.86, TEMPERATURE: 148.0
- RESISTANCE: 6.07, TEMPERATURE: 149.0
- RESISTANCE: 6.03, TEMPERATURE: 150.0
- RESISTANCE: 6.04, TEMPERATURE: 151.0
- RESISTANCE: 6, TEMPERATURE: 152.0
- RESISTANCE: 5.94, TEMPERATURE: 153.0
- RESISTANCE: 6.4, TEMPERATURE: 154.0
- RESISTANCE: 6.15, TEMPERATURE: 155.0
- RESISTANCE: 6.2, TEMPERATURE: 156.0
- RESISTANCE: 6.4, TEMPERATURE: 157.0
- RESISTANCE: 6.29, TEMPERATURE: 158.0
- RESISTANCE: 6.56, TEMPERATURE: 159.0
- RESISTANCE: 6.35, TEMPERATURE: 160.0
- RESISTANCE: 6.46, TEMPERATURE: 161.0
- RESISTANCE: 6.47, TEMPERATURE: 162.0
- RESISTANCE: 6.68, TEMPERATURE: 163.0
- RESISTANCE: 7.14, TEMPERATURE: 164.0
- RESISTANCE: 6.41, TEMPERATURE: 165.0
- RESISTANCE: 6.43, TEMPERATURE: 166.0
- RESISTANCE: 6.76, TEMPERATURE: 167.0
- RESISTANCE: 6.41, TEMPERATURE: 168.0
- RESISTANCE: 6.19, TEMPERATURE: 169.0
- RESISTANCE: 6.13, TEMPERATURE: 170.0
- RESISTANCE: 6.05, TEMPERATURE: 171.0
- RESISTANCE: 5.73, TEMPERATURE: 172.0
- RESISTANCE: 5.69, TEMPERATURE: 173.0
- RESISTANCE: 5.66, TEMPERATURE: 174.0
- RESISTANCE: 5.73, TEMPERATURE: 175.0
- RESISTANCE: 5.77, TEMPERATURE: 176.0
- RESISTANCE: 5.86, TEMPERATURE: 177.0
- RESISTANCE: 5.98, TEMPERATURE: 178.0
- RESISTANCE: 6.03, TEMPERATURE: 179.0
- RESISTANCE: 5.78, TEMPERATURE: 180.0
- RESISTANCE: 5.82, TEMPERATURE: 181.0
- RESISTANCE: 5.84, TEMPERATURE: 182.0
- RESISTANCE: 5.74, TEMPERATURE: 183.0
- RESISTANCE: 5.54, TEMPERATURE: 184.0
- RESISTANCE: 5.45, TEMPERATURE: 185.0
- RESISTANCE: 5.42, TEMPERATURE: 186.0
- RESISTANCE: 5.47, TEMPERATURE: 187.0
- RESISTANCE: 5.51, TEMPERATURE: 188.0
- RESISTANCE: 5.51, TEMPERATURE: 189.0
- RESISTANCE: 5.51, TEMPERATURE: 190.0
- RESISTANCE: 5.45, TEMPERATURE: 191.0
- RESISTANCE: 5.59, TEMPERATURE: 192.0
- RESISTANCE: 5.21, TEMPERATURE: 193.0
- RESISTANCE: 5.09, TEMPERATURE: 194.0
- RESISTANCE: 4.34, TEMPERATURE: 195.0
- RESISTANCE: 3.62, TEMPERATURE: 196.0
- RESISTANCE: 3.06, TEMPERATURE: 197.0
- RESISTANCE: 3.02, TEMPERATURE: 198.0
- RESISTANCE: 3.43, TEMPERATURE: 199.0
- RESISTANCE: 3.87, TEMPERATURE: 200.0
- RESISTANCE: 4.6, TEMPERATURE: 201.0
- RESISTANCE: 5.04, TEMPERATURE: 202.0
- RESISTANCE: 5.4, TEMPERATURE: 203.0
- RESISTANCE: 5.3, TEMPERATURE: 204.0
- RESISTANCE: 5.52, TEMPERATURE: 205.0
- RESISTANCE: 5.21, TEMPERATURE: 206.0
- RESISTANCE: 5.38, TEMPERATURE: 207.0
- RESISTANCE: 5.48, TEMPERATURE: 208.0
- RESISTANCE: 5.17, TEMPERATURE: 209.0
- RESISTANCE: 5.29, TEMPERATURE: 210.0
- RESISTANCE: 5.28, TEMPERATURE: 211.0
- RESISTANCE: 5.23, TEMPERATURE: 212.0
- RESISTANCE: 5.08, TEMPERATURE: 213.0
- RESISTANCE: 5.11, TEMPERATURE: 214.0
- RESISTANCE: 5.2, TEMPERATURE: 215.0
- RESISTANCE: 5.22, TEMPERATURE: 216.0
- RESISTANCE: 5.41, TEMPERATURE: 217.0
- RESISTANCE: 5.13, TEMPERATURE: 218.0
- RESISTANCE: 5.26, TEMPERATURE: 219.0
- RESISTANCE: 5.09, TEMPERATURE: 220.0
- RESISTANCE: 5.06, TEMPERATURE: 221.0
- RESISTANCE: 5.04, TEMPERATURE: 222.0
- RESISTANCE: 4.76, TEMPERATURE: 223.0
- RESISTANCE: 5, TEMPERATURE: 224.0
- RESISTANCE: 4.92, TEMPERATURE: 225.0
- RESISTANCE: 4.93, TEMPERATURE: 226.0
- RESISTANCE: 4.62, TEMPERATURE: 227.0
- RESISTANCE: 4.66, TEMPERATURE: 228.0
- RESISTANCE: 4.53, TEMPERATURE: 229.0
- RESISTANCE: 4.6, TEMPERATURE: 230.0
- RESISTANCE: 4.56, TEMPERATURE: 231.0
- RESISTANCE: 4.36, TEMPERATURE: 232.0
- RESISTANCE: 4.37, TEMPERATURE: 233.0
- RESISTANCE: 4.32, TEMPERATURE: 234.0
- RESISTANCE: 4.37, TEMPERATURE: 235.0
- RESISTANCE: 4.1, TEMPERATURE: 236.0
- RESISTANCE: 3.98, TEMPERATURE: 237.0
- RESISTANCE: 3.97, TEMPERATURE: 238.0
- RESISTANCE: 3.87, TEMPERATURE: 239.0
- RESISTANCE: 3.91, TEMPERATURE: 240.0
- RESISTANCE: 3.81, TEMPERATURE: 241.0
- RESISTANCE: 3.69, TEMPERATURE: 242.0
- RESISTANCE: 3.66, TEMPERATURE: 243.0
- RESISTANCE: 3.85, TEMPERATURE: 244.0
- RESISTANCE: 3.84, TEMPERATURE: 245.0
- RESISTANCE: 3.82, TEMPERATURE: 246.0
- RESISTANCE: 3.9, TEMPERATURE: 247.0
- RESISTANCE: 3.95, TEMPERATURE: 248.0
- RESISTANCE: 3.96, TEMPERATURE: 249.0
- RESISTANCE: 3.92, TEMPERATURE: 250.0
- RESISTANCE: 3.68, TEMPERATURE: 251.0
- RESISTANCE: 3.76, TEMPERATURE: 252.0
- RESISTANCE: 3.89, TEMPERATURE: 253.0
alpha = 4.91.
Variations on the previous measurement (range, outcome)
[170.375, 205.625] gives 5.22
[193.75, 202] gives 3.91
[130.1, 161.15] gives 6.28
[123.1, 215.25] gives 5.8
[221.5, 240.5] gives 4.47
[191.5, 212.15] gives 4.76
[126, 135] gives 6.44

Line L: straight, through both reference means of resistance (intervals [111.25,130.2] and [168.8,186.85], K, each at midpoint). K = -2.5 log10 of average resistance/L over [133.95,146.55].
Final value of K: -0.04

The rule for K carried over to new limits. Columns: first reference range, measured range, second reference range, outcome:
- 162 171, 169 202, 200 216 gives 0.130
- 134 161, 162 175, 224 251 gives -0.086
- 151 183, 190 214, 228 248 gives 0.063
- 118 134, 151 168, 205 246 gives -0.103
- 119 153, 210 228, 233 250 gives -0.141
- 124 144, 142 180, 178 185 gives -0.020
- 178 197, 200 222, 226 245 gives -0.089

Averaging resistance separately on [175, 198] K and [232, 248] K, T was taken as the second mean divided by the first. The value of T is 0.7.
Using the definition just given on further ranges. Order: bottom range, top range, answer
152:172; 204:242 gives 0.75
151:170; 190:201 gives 0.68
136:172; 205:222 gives 0.83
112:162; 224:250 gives 0.66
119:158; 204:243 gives 0.76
